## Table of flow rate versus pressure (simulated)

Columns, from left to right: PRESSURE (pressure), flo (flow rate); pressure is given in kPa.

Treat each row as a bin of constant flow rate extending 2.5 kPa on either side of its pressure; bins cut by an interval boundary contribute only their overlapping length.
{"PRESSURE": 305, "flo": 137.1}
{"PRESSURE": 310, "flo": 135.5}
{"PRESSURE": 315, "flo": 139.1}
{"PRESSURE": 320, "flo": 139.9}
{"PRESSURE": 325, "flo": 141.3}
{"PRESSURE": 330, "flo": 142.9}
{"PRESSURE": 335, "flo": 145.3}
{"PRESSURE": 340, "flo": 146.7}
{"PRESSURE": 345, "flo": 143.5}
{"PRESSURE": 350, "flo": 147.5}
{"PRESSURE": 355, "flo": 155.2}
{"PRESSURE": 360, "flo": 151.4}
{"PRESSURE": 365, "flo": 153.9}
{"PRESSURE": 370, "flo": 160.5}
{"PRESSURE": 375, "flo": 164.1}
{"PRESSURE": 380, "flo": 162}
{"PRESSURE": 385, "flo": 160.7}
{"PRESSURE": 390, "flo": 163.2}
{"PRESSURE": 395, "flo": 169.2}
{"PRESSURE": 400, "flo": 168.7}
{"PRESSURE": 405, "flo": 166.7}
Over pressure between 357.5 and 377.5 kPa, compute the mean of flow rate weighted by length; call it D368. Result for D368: 157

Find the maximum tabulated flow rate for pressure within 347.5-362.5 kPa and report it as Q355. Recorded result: 155.2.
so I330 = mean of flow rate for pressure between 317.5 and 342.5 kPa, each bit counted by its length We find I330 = 143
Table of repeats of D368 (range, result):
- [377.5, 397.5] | 164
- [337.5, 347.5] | 145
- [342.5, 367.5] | 150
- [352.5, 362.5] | 153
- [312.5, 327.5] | 140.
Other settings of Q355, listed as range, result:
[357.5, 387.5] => 164.1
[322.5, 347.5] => 146.7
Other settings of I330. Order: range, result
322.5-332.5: 142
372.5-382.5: 163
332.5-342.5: 146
